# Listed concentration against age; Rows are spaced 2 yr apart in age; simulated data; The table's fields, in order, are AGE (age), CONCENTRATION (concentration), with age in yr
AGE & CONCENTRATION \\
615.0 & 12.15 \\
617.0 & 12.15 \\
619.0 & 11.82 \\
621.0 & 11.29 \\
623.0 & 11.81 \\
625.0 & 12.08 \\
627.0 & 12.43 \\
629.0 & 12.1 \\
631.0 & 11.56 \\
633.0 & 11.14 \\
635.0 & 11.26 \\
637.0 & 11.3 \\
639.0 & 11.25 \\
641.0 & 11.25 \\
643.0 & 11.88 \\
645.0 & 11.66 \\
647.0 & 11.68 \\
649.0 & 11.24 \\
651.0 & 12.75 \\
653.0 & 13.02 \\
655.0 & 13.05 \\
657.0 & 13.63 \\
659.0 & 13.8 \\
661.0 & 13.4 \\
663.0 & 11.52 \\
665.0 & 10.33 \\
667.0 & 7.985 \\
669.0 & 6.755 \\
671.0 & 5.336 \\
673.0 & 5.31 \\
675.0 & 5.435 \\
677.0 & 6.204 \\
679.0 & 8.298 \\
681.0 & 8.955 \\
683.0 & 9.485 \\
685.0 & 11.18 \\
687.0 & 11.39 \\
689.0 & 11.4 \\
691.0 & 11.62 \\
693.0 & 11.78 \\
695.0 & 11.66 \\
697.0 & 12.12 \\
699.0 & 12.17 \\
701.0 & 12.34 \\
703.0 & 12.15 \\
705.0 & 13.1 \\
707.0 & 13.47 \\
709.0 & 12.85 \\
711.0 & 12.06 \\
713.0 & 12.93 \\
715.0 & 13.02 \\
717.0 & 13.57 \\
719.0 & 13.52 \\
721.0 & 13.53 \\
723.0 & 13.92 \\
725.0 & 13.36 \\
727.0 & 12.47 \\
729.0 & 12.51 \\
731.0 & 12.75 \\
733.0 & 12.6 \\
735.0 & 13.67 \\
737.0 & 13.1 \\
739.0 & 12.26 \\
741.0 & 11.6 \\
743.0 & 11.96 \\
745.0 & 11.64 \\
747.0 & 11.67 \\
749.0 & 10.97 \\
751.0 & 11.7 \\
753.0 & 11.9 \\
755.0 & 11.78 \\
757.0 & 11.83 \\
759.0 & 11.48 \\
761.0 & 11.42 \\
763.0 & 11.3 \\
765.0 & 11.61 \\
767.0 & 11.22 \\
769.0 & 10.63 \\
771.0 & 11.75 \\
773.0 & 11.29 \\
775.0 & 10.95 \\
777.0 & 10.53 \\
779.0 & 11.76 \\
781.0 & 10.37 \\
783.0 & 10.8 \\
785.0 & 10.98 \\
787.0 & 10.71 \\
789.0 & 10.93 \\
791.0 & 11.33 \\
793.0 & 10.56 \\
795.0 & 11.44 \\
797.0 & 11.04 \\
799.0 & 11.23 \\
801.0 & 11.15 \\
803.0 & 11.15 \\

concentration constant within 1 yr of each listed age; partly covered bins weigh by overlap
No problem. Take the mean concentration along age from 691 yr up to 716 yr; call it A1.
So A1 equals 12.4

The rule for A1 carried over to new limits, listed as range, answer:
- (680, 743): 12.3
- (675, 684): 7.92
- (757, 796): 11.1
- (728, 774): 11.9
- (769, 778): 11.1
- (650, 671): 11.3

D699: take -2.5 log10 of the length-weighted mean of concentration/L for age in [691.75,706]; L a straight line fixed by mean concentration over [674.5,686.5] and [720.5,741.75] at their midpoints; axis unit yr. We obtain -0.20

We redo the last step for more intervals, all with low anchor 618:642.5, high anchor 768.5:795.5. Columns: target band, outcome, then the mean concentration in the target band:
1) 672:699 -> 0.174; 9.7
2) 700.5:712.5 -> -0.125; 12.7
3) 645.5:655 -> -0.065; 12.2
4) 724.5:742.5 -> -0.134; 12.7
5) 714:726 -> -0.197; 13.5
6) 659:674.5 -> 0.277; 8.89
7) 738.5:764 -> -0.049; 11.6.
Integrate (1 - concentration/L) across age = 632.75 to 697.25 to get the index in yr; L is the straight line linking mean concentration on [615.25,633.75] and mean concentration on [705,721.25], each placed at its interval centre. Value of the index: 9.6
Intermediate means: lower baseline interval 11.8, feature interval 10.6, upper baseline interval 13.1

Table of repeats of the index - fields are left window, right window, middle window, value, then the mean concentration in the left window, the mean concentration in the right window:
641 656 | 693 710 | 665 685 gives 7.87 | 12.1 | 12.4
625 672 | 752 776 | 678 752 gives -4.80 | 11.3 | 11.4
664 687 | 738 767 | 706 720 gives -4.80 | 7.91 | 11.6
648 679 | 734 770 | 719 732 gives -2.22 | 9.93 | 11.8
